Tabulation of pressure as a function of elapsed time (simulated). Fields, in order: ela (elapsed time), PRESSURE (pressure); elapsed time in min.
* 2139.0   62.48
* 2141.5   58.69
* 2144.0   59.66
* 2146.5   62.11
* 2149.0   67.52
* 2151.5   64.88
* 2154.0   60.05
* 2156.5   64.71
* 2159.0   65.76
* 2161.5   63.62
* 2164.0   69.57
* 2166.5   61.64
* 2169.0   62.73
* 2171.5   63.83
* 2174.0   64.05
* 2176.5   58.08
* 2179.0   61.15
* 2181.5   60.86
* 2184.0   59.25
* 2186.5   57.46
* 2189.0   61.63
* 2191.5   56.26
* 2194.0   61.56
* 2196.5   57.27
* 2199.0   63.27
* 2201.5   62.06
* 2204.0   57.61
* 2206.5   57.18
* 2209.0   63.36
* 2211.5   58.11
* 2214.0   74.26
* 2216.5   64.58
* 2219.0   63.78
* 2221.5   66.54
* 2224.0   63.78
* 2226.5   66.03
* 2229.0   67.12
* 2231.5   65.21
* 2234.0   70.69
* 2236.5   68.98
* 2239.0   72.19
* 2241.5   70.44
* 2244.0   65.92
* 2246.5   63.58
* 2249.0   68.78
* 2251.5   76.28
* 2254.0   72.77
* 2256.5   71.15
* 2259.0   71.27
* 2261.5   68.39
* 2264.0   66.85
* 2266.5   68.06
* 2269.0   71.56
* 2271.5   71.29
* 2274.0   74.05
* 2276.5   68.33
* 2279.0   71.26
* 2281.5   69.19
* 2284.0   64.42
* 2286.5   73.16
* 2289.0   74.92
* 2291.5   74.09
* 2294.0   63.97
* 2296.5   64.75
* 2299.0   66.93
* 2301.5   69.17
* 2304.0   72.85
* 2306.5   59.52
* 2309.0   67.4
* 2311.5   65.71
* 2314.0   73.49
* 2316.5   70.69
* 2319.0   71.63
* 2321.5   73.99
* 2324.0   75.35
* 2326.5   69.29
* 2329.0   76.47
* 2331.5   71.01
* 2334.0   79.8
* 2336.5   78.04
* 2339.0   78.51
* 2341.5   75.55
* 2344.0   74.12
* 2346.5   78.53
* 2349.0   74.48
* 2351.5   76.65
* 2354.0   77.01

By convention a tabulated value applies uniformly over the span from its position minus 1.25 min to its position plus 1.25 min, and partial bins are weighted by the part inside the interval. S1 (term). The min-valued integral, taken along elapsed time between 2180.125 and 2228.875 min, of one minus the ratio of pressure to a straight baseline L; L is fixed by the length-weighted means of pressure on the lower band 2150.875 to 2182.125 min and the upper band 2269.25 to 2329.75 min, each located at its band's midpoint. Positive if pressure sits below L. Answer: 2.4 min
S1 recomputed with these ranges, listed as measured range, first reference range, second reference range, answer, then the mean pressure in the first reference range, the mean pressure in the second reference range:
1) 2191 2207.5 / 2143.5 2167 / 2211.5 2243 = 1.7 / 64.2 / 67.4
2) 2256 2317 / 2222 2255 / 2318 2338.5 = 2.1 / 68.5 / 74.6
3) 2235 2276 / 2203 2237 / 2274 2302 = -1.8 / 64.8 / 69.3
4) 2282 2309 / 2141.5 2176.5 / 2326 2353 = 1.7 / 63.5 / 75.9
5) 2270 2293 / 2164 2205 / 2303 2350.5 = -0.7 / 60.8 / 73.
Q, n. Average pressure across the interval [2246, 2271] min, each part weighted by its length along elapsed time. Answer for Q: 70.1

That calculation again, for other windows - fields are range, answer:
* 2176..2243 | 63.4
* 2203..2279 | 67.7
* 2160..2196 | 61.5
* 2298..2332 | 70.3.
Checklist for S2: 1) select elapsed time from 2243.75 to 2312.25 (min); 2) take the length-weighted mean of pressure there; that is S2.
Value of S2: 69.2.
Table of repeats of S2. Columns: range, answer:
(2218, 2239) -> 66.9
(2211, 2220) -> 65.8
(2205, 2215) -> 62.8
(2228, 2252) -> 68.7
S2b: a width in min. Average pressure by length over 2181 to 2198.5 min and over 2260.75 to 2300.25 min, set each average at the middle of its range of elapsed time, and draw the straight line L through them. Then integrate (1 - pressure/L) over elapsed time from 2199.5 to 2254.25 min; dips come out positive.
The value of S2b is -2.31 min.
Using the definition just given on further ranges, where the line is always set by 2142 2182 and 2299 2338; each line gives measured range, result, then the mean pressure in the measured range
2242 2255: -0.33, 69.5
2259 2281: -0.35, 70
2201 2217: 0.80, 62.4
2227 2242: -0.42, 68.9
